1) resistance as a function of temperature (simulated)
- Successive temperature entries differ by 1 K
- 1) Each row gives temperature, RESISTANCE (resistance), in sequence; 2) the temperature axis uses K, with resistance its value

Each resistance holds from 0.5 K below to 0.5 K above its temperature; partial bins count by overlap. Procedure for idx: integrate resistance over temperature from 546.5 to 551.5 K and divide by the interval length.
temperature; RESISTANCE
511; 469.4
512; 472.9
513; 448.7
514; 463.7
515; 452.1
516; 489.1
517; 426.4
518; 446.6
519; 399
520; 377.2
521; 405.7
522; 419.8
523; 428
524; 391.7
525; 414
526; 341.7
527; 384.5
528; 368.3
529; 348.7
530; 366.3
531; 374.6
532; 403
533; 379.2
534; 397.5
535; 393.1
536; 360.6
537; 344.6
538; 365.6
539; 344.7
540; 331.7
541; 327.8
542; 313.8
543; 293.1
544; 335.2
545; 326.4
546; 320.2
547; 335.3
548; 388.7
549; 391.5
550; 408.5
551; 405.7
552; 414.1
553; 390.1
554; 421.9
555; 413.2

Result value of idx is 386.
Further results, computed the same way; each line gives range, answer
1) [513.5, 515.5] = 458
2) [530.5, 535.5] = 389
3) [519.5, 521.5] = 391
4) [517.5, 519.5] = 423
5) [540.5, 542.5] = 321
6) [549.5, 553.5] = 405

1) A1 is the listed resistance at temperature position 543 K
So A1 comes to 293.1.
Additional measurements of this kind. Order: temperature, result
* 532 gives 403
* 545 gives 326.4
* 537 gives 344.6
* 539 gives 344.7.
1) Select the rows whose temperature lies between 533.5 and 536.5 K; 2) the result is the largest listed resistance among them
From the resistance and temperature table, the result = 397.5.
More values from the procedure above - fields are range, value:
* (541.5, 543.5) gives 313.8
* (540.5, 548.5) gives 388.7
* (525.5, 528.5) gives 384.5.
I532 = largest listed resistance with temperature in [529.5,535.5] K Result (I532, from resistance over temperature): 403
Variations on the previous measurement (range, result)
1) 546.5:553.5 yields 414.1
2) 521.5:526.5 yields 428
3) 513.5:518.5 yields 489.1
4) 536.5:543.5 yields 365.6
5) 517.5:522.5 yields 446.6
